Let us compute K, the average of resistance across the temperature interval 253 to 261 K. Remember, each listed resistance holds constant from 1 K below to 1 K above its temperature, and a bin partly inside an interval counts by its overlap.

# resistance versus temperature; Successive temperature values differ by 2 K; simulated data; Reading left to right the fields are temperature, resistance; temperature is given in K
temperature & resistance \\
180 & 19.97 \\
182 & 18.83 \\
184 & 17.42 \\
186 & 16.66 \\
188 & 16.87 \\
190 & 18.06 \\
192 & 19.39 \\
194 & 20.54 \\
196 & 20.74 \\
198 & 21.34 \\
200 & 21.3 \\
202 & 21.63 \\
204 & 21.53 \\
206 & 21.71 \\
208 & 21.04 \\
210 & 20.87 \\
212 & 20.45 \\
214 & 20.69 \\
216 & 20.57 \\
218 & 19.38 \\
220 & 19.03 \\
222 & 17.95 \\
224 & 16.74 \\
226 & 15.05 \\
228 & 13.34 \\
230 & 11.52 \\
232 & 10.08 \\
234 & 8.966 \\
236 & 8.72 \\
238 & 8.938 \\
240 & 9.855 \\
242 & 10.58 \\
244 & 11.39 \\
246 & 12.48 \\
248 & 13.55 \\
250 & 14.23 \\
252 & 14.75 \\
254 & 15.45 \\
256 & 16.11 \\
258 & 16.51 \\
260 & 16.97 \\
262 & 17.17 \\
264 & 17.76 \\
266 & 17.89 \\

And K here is 16.3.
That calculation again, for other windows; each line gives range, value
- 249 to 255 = 14.8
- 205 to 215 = 21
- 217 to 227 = 17.6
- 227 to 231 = 12.4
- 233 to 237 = 8.84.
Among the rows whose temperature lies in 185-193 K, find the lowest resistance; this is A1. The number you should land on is 16.66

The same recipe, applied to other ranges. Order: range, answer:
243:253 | 11.39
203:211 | 20.87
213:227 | 15.05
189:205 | 18.06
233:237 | 8.72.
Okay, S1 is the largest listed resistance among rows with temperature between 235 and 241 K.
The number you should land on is 9.855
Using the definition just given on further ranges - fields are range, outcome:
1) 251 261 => 16.97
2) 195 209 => 21.71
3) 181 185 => 18.83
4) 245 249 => 13.55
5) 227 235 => 13.34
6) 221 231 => 17.95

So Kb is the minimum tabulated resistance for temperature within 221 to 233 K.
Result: 10.08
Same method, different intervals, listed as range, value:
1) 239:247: 9.855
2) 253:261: 15.45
